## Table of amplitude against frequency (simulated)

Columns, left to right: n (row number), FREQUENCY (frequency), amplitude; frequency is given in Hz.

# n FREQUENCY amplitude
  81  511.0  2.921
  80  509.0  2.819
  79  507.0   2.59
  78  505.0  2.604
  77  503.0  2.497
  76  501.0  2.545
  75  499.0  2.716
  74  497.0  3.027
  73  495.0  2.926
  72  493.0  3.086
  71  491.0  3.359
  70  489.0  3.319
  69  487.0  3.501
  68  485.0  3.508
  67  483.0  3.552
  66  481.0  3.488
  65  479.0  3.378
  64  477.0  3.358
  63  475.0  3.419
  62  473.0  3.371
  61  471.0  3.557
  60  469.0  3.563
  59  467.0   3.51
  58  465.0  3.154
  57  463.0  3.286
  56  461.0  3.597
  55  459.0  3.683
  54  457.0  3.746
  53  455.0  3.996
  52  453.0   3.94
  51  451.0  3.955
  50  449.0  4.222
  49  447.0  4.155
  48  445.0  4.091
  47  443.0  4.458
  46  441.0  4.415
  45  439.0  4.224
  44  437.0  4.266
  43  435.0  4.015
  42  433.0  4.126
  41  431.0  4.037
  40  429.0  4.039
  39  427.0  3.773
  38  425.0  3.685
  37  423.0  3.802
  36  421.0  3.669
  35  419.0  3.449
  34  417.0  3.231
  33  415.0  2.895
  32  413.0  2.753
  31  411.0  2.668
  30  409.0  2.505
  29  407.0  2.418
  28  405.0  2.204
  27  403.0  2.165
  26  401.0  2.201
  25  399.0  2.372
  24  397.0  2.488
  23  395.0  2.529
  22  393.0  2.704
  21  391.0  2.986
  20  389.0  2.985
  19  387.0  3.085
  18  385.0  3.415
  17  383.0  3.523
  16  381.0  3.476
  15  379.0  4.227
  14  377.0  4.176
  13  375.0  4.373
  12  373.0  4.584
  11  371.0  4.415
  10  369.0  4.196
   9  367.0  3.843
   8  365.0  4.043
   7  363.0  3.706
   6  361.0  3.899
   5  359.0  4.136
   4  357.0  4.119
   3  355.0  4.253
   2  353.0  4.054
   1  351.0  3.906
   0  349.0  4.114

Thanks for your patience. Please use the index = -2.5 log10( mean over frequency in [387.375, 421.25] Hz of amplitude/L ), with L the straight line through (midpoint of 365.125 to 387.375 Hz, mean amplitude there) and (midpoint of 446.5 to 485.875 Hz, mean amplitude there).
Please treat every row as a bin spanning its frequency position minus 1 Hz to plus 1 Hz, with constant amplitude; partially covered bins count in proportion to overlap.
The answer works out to 0.384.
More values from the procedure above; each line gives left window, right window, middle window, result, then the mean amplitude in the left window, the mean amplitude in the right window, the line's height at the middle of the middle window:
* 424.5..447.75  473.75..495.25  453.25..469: 0.044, 4.12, 3.37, 3.73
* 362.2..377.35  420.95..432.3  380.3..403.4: 0.388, 4.17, 3.86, 4.05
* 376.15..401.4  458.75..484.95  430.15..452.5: -0.248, 3.1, 3.45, 3.32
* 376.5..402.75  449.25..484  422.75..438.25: -0.195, 3.04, 3.58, 3.33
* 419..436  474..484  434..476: -0.057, 3.87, 3.44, 3.64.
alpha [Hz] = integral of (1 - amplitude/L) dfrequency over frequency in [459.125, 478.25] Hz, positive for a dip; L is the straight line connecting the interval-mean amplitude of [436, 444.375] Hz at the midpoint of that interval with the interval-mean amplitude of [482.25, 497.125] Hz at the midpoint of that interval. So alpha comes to 1.52 Hz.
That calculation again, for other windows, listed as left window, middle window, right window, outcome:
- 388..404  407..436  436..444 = 1.4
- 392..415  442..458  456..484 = -4.5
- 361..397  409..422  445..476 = 2.1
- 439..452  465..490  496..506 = -1.0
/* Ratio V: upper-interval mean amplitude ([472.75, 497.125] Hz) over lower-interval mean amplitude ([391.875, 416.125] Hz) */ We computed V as 1.3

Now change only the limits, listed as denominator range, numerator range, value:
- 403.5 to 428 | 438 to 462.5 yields 1.31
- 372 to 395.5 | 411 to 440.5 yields 1.05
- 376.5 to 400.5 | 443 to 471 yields 1.21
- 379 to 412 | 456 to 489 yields 1.25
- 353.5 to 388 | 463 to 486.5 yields 0.87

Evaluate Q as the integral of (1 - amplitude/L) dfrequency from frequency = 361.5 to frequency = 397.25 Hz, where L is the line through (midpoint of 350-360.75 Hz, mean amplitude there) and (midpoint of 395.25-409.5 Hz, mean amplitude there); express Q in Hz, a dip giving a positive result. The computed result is -4.7 Hz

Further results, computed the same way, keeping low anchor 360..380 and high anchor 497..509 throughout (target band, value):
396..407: 4.3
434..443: -2.4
